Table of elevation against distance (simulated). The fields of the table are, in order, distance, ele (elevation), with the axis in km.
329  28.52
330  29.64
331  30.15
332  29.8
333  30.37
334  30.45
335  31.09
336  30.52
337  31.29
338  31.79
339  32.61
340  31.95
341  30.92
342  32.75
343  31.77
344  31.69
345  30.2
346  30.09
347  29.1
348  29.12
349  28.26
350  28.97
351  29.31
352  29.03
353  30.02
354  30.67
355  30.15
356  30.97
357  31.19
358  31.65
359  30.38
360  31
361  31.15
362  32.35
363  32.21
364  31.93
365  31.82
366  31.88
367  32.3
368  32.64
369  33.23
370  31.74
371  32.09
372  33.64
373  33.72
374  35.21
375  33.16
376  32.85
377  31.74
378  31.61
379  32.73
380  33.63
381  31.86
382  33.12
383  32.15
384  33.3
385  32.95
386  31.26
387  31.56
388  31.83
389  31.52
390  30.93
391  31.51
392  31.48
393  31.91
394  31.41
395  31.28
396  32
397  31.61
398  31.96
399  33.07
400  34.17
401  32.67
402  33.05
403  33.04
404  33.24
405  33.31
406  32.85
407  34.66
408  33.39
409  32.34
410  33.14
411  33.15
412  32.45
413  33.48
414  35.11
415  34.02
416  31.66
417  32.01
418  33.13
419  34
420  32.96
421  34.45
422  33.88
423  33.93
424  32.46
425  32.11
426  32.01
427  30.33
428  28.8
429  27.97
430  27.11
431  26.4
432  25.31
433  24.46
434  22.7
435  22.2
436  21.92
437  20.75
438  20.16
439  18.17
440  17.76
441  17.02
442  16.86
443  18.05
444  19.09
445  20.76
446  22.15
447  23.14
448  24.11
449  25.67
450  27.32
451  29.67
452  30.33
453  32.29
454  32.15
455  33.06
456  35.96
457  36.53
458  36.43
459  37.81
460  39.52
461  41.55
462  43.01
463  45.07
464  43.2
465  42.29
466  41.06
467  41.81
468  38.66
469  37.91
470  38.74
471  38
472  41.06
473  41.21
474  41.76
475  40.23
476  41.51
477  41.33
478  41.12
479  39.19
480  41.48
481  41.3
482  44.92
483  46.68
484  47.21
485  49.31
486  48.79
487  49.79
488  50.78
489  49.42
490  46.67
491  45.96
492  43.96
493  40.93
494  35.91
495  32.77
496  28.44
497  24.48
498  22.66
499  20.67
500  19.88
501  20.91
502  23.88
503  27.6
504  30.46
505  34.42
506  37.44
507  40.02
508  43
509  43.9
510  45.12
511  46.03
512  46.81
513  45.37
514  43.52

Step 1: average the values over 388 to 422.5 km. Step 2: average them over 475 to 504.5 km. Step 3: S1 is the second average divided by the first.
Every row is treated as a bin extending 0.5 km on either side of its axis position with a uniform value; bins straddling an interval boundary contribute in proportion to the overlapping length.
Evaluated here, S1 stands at 1.16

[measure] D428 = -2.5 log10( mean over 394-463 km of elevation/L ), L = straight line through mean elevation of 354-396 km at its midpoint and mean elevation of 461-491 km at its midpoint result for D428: 0.25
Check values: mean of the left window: 32.1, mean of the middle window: 30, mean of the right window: 43.2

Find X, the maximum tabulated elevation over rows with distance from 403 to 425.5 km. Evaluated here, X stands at 35.11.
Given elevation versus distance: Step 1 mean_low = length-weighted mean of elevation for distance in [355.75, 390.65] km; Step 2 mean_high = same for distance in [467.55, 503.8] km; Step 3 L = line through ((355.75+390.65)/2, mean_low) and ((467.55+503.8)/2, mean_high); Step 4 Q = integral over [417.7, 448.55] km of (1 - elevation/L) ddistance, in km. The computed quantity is 8.6 km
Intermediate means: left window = 32.2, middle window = 25.6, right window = 38.4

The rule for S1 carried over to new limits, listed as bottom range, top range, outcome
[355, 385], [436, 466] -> 0.91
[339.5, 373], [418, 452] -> 0.83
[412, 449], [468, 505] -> 1.43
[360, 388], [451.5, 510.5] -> 1.19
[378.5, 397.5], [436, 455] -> 0.73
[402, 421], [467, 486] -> 1.26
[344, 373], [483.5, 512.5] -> 1.22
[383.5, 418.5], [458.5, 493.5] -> 1.32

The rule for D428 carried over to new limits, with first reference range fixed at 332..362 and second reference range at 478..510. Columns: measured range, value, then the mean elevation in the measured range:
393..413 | 0.02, 32.8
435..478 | 0.13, 32.2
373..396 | 0.01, 32.3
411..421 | 0.03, 33.3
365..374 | -0.03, 32.8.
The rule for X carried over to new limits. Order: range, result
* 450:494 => 50.78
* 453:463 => 45.07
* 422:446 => 33.93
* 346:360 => 31.65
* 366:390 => 35.21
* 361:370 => 33.23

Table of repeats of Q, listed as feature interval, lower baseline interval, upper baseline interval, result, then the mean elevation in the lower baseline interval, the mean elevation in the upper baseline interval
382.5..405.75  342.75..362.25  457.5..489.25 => 1.5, 30.3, 42.5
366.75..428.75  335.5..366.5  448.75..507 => 1.4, 30.9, 37.7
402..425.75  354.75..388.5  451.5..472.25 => 1.3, 32.2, 38.4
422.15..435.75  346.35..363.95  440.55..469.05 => 1.5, 30.4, 32.1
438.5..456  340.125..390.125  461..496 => 6.8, 31.6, 42.5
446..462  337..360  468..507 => 1.8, 30.6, 38.2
